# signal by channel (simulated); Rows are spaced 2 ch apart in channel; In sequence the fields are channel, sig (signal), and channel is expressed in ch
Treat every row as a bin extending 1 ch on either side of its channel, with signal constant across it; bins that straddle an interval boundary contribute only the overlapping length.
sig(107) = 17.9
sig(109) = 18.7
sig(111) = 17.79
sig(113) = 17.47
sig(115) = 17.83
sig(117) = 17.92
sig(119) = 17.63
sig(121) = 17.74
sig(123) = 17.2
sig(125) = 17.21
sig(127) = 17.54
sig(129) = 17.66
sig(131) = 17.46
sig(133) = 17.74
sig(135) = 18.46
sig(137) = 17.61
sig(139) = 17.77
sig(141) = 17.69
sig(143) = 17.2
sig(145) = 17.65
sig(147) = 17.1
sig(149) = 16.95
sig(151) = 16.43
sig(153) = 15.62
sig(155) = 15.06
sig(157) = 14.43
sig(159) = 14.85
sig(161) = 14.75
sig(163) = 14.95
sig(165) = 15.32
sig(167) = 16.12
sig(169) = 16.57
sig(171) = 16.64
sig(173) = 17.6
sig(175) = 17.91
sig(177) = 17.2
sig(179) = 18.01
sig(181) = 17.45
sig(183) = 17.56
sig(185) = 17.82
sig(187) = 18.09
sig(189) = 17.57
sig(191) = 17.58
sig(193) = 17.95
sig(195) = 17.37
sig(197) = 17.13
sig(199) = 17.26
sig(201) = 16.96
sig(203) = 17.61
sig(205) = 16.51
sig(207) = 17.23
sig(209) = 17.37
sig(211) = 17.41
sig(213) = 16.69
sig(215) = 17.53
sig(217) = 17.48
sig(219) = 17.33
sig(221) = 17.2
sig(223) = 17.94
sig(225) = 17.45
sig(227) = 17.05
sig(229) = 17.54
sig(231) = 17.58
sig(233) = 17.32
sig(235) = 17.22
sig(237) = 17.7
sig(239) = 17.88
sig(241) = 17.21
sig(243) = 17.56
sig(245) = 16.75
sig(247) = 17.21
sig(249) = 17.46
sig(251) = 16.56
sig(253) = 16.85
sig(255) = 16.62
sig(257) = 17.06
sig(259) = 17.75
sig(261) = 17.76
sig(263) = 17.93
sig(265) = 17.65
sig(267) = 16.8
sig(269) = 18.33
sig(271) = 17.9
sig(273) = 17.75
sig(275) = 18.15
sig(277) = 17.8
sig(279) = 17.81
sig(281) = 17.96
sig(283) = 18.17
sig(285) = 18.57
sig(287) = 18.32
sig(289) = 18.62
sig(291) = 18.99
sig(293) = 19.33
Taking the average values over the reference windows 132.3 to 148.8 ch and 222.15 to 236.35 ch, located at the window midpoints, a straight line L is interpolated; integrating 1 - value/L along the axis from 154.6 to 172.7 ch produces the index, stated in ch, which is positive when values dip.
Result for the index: 2.1 ch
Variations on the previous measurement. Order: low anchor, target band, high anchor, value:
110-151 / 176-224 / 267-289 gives 0.96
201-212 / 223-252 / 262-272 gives 0.21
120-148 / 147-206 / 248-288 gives 2.89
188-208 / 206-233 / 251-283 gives 0.06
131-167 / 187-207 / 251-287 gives -0.48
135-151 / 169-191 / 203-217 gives -0.31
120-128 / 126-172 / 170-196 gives 2.38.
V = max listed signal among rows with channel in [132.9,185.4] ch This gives 18.46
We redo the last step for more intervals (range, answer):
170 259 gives 18.09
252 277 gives 18.33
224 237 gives 17.7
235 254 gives 17.88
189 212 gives 17.95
